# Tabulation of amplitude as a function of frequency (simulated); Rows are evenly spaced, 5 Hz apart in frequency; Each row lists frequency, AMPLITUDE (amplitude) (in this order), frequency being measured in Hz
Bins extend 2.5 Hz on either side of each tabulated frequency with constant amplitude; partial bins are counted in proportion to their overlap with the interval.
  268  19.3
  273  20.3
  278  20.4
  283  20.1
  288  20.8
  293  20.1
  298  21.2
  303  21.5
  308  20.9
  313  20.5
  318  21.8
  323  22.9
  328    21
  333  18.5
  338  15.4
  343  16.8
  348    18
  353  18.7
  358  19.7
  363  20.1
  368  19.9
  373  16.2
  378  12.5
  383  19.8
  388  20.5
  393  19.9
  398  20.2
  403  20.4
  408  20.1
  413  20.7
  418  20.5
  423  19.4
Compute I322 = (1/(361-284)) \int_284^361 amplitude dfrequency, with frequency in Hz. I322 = 19.9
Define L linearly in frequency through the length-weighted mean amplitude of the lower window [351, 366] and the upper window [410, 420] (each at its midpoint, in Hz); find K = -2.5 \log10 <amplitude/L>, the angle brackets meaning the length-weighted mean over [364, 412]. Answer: 0.06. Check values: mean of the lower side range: 19.5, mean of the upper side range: 20.6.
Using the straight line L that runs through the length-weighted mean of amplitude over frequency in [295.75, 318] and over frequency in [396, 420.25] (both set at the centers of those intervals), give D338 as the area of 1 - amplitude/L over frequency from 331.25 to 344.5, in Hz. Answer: 2.6 Hz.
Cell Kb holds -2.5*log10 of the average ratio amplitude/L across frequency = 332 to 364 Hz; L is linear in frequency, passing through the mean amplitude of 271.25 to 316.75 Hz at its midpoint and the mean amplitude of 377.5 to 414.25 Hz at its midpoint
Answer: 0.12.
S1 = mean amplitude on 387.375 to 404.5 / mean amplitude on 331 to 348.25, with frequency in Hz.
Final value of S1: 1.19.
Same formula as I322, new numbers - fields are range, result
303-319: 21.1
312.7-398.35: 19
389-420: 20.3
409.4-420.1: 20.6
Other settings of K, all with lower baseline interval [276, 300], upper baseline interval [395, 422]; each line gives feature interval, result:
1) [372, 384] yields 0.28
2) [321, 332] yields -0.05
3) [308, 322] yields -0.04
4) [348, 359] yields 0.09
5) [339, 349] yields 0.20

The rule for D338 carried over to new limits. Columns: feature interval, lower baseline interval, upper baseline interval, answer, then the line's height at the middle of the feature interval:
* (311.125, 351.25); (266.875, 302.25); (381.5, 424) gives 1.97 Hz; 20.3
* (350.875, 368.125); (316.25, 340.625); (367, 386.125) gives -1.53 Hz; 18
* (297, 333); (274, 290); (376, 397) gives -2.57 Hz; 19.8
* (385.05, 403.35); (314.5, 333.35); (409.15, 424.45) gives 0.25 Hz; 20.5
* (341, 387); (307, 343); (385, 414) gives 4.63 Hz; 20.1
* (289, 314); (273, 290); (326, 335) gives -0.90 Hz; 20.1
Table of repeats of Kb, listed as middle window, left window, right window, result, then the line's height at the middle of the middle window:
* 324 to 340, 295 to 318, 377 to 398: 0.087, 20.4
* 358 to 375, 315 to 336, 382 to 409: 0.084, 20.5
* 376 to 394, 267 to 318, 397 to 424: 0.121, 20.3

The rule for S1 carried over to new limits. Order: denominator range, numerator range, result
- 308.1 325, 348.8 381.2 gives 0.83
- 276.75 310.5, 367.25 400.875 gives 0.89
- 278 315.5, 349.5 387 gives 0.88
